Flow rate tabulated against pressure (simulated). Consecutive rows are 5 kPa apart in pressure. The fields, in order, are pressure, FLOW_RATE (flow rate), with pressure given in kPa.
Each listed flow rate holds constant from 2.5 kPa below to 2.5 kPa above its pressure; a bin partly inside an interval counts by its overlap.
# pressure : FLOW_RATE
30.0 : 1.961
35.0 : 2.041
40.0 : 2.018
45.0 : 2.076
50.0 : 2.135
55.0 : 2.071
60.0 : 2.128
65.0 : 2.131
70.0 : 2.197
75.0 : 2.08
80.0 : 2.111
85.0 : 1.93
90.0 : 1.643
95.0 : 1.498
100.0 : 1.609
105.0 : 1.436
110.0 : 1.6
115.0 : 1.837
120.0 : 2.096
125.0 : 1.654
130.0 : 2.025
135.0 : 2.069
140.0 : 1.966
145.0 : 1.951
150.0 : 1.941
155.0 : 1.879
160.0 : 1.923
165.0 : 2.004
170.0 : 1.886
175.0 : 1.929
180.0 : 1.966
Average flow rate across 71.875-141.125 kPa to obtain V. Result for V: 1.83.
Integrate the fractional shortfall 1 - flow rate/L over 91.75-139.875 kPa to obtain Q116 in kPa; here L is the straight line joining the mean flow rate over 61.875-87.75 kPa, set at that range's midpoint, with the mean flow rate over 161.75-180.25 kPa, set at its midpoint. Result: 6.09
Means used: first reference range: 2.09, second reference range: 1.94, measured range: 1.77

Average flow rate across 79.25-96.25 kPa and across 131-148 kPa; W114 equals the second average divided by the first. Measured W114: 1.12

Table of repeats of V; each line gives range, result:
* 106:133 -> 1.82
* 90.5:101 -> 1.56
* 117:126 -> 1.91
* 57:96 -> 1.98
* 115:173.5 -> 1.94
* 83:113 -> 1.62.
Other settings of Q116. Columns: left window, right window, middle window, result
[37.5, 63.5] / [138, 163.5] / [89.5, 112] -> 5.2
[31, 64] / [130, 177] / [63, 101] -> 2.4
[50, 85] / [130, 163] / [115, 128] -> 0.9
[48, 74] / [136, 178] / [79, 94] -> 1.8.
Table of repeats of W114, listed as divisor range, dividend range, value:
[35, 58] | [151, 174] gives 0.93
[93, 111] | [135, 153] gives 1.28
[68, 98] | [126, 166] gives 1.03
